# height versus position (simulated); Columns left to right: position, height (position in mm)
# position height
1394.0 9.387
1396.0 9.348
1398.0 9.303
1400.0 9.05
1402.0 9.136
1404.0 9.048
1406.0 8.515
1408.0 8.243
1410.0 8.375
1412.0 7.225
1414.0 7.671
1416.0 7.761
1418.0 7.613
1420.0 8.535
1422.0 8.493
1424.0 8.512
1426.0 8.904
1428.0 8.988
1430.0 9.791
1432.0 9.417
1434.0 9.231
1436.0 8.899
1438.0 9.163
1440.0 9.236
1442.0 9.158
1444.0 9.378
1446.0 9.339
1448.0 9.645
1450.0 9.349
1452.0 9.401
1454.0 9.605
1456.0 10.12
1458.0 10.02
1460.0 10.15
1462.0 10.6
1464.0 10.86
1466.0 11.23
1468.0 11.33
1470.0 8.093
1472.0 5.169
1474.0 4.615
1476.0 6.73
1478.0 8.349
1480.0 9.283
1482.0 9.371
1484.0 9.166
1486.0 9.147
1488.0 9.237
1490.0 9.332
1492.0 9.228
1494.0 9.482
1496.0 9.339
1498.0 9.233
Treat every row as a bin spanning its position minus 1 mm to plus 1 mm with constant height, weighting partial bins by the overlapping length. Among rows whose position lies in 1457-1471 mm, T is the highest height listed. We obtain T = 11.33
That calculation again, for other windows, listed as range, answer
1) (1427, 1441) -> 9.791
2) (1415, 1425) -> 8.535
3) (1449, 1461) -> 10.15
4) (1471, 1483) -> 9.371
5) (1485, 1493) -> 9.332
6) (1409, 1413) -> 8.375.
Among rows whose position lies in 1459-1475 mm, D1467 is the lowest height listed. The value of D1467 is 4.615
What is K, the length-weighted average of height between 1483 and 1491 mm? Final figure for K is 9.22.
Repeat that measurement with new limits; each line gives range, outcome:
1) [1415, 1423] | 8.1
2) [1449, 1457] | 9.62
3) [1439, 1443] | 9.2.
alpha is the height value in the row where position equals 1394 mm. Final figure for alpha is 9.387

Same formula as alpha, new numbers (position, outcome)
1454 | 9.605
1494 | 9.482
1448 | 9.645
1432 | 9.417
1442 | 9.158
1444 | 9.378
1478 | 8.349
